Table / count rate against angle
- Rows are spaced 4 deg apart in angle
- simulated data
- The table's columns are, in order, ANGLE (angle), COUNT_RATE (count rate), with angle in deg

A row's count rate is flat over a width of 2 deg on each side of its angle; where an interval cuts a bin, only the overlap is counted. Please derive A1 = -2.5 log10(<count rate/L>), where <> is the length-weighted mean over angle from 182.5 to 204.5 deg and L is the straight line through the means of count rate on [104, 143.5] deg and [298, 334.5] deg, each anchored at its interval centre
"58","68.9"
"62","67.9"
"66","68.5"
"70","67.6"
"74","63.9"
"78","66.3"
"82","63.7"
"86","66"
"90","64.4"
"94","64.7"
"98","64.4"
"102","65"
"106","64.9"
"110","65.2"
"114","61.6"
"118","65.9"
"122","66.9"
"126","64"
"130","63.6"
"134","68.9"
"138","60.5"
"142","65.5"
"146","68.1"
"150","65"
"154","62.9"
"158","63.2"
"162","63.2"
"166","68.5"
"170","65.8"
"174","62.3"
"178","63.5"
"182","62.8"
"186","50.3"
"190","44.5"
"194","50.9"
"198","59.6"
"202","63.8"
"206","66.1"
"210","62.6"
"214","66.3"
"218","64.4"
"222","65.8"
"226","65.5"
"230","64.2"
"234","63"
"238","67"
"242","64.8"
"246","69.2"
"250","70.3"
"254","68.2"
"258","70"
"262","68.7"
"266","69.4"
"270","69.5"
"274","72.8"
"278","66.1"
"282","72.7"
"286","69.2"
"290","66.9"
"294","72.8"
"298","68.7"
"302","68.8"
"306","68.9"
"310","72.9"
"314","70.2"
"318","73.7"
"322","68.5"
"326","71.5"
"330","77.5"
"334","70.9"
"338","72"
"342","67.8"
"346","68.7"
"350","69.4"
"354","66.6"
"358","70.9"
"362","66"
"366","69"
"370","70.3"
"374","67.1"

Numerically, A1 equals 0.22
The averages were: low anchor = 64.7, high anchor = 71.3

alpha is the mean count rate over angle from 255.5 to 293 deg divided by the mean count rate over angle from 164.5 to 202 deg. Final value 1.2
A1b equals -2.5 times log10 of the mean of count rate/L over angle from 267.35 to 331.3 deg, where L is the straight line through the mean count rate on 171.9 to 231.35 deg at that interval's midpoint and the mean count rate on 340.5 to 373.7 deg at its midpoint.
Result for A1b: -0.08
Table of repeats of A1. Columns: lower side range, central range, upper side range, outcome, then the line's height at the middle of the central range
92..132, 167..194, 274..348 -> 0.15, 66.6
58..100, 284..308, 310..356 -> 0.01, 70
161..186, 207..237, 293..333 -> 0.02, 66.1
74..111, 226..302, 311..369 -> 0.00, 68.6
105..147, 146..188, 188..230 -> 0.00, 63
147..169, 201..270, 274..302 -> 0.02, 67.7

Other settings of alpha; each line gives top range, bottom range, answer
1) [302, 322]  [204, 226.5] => 1.09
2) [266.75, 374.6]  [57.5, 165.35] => 1.07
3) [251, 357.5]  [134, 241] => 1.12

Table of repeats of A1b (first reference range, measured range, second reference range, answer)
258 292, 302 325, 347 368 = -0.03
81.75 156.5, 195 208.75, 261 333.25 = 0.09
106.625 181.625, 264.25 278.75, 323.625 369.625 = -0.03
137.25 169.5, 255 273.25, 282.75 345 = -0.01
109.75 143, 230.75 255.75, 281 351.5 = 0.02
